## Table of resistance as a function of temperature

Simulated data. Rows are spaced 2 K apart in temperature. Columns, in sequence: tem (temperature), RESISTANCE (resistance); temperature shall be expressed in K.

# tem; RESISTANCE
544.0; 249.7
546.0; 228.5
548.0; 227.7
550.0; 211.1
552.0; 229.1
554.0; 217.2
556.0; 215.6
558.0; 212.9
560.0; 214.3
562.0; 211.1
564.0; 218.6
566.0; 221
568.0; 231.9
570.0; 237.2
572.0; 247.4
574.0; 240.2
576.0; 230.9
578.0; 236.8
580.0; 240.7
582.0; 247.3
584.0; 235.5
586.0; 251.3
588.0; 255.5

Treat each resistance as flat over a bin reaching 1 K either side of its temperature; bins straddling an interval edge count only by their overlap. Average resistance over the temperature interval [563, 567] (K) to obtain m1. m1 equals 220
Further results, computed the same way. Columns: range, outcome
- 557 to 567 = 216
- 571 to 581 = 239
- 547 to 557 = 220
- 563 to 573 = 231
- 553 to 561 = 215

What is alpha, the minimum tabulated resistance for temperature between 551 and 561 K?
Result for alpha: 212.9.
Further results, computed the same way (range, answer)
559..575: 211.1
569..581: 230.9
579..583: 240.7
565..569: 221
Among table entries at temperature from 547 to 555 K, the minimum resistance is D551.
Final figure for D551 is 211.1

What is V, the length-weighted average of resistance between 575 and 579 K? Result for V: 234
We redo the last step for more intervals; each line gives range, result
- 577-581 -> 239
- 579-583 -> 244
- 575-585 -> 238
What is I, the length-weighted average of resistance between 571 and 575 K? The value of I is 244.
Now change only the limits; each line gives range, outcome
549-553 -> 220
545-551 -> 222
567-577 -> 238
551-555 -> 223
